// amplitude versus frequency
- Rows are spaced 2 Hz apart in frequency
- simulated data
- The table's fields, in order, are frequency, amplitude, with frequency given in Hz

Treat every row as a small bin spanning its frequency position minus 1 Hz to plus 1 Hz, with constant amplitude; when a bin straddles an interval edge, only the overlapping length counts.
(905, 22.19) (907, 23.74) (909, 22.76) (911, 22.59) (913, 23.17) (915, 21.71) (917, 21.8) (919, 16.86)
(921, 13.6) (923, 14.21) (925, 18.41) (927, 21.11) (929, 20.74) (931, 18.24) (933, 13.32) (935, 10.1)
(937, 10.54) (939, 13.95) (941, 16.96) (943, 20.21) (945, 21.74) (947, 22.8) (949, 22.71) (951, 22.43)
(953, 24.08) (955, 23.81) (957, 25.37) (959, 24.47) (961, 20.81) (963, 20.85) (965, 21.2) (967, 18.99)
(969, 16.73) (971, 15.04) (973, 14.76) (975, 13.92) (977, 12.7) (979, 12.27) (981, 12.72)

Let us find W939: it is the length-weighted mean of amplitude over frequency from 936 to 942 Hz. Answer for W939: 13.8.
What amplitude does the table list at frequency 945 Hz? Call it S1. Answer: 21.74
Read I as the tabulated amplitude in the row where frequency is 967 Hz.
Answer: 18.99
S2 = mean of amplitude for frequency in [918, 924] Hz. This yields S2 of 14.9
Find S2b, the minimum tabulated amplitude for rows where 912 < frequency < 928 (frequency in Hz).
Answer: 13.6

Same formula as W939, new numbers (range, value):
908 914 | 22.8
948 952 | 22.6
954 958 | 24.6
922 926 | 16.3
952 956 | 23.9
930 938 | 13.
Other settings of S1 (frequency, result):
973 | 14.76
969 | 16.73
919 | 16.86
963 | 20.85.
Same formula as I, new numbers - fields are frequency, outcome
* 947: 22.8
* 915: 21.71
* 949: 22.71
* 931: 18.24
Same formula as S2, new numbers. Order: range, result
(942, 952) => 22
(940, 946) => 19.6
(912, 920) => 20.9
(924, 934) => 18.4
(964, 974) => 17.3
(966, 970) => 17.9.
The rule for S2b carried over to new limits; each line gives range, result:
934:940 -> 10.1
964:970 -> 16.73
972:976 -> 13.92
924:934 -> 13.32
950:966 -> 20.81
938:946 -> 13.95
